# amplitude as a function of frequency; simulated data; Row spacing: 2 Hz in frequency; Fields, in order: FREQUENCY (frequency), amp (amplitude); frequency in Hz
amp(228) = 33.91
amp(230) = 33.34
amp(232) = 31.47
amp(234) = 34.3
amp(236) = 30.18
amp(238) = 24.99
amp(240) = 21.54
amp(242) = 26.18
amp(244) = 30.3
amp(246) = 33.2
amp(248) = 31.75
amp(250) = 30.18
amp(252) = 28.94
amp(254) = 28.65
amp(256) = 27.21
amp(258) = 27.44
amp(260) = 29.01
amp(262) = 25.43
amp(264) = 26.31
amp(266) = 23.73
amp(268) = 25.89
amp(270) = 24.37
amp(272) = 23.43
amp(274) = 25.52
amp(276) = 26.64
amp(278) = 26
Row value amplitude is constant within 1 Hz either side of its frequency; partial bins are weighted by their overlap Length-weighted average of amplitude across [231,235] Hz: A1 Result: 32.9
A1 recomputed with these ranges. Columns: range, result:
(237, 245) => 25.8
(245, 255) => 30.5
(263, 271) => 25.1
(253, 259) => 27.8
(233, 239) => 29.8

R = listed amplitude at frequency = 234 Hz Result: 34.3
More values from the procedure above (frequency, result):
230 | 33.34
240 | 21.54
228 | 33.91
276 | 26.64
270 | 24.37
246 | 33.2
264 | 26.31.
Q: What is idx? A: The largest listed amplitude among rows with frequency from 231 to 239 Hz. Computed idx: 34.3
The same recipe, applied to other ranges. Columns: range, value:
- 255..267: 29.01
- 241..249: 33.2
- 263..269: 26.31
